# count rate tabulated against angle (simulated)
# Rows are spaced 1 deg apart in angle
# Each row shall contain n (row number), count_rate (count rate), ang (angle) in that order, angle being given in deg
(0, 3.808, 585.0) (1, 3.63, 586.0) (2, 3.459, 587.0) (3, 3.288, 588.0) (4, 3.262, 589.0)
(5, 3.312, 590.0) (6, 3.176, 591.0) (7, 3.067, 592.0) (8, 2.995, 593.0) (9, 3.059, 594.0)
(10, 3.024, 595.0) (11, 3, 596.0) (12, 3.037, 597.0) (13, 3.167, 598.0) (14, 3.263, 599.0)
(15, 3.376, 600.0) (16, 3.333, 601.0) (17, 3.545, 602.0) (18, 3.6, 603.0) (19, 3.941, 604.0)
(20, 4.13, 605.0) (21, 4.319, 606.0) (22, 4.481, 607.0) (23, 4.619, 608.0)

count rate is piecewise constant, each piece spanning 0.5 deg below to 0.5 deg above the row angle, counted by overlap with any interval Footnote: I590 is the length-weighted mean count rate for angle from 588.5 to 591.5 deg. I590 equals 3.25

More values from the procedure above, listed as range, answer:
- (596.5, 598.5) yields 3.1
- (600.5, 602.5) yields 3.44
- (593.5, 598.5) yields 3.06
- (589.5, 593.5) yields 3.14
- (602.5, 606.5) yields 4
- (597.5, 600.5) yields 3.27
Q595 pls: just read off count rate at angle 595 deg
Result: 3.024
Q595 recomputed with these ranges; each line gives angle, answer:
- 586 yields 3.63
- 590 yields 3.312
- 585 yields 3.808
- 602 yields 3.545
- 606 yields 4.319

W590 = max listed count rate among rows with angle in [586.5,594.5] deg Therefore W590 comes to 3.459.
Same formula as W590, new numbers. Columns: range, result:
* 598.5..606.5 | 4.319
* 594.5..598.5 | 3.167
